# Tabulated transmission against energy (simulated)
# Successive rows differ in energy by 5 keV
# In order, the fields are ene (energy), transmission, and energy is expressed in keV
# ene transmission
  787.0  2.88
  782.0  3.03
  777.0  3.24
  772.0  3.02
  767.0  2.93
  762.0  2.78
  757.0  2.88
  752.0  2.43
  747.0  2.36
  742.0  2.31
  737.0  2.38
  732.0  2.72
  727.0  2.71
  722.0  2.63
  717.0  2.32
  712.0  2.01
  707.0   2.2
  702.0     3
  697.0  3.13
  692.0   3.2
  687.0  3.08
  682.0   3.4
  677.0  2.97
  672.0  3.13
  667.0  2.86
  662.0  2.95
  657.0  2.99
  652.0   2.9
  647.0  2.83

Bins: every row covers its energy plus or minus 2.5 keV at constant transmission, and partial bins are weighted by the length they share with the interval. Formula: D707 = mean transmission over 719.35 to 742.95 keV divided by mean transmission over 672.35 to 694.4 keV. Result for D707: 0.81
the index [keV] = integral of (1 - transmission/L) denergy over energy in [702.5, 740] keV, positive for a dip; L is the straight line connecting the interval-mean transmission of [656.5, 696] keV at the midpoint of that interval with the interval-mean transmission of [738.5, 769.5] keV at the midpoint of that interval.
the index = 4.7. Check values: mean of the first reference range 3.08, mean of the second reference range 2.61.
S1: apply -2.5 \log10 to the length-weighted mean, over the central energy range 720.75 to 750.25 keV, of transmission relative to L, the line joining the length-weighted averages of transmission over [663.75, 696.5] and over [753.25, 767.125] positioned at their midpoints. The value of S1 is 0.16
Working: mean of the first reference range 3.1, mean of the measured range 2.51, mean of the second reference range 2.81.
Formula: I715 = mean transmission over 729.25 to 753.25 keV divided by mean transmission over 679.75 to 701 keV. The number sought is 0.8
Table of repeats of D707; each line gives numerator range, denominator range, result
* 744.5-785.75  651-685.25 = 0.93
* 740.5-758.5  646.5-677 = 0.84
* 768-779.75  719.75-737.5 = 1.18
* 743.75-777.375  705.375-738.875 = 1.14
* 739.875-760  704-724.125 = 1.09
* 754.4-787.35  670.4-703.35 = 0.95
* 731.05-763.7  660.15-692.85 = 0.82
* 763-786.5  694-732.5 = 1.17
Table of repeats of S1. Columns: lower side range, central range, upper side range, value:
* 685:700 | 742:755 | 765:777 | 0.265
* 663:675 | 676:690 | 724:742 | -0.099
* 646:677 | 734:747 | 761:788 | 0.253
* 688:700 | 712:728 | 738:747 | 0.105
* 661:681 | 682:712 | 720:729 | -0.013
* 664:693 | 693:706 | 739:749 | -0.046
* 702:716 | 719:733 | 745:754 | -0.146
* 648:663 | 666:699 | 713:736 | -0.126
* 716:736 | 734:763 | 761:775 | 0.111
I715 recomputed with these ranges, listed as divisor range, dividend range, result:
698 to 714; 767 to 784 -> 1.24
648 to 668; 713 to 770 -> 0.88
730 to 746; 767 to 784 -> 1.25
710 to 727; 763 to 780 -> 1.27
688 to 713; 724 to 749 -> 0.90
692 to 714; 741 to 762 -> 0.95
